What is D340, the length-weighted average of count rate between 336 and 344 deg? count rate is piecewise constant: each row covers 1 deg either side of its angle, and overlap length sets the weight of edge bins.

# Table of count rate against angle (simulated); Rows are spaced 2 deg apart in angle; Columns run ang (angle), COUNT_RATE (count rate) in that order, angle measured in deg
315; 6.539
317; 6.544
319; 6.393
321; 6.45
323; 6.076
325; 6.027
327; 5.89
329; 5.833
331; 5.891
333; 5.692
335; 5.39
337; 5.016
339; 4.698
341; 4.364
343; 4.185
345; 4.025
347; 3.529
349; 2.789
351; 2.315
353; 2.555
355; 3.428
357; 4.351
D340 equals 4.57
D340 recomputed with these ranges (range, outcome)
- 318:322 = 6.42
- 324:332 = 5.91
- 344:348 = 3.78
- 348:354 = 2.55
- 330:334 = 5.79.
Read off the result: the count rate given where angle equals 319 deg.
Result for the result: 6.393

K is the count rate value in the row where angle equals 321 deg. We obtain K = 6.45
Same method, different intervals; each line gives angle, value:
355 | 3.428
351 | 2.315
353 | 2.555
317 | 6.544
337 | 5.016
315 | 6.539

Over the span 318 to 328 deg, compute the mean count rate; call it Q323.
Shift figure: 6.17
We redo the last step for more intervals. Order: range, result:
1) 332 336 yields 5.54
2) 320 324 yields 6.26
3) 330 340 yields 5.34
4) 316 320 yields 6.47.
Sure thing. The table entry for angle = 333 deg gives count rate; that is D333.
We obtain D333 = 5.692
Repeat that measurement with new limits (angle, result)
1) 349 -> 2.789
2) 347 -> 3.529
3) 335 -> 5.39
